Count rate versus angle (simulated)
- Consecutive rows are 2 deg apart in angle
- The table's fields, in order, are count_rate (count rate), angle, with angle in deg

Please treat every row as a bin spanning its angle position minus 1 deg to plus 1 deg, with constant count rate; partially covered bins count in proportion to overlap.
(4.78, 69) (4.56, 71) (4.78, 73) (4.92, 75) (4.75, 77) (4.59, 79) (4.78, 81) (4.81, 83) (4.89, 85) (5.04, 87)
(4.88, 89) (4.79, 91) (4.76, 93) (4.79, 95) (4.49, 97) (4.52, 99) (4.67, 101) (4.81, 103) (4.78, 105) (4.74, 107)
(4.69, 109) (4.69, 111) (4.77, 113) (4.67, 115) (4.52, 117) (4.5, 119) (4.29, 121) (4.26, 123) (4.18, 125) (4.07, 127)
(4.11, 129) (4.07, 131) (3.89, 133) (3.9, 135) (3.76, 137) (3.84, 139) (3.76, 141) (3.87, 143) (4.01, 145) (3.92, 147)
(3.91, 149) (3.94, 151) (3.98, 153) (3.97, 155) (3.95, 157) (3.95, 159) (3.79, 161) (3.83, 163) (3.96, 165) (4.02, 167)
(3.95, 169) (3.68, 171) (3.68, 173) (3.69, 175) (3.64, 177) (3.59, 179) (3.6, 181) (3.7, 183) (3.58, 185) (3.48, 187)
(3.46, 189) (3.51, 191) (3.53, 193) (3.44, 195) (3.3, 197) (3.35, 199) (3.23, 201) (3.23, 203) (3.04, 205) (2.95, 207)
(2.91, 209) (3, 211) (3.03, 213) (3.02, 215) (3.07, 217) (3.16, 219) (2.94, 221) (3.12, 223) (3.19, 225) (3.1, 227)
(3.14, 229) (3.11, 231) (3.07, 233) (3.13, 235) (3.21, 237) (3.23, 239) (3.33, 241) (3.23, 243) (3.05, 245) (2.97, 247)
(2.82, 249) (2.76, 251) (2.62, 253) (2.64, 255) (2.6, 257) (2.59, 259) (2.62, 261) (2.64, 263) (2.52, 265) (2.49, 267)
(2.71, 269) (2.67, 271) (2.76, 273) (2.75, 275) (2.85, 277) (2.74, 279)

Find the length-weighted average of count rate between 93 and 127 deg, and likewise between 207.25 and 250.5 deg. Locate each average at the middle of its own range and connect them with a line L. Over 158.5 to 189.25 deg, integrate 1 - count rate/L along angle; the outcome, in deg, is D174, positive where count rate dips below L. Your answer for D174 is 0.4 deg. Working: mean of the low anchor 4.58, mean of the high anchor 3.08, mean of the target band 3.73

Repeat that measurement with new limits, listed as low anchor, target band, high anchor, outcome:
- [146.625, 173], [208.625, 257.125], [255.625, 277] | 0.1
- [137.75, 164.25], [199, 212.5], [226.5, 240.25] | 1.3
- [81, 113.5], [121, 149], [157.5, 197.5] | 1.8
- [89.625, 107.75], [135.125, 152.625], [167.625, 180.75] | 1.0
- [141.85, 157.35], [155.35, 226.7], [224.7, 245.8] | 2.5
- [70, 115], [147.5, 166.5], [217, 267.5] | 0.2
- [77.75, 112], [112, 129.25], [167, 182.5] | 0.1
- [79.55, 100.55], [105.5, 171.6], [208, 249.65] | 1.1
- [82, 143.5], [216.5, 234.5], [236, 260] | 0.4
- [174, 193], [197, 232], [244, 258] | 1.2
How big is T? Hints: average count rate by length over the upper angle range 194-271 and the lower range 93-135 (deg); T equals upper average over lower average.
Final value 0.67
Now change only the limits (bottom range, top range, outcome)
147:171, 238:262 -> 0.73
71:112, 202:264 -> 0.63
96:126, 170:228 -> 0.73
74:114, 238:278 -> 0.59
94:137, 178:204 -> 0.78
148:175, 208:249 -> 0.80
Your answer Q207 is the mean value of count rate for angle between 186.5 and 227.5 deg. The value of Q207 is 3.19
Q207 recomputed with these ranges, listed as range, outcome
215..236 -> 3.1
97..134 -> 4.46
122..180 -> 3.9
